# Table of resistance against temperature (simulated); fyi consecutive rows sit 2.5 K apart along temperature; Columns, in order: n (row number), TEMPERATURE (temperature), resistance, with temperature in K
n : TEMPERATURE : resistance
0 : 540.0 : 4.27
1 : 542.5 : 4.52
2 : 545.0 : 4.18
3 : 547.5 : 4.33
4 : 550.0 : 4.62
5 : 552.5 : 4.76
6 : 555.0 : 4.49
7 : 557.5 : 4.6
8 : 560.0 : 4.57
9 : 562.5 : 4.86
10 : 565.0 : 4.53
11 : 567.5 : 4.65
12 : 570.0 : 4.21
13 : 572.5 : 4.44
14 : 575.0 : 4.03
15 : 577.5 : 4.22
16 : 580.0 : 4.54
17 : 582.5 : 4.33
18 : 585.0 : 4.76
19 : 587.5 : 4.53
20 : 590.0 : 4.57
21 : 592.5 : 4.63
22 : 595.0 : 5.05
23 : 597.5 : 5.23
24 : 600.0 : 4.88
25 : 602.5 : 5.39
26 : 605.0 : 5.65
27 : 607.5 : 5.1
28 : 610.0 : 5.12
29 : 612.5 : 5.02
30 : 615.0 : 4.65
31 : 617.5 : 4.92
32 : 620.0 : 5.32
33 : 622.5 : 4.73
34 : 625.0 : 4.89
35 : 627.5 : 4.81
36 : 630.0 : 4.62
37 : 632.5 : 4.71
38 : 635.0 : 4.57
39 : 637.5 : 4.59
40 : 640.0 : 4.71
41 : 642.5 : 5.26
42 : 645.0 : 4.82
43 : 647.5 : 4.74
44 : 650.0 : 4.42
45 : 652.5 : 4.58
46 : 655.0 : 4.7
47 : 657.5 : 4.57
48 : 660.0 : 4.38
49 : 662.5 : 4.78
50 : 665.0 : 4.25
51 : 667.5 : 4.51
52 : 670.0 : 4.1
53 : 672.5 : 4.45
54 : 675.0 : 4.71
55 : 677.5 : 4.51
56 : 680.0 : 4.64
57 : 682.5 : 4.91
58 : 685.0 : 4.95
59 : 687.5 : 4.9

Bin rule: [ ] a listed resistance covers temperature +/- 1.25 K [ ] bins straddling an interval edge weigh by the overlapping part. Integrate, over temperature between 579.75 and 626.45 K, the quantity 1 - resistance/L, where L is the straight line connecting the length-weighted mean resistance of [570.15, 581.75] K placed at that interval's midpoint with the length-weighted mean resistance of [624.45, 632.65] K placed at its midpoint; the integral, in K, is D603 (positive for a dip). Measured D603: -3.97 K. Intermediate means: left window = 4.3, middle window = 4.92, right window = 4.75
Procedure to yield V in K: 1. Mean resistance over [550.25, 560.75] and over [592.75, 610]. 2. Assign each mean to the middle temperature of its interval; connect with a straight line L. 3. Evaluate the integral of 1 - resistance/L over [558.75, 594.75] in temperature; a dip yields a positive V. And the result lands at 2.68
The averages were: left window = 4.61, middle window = 4.51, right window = 5.18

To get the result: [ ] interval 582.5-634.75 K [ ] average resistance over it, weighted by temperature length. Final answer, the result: 4.91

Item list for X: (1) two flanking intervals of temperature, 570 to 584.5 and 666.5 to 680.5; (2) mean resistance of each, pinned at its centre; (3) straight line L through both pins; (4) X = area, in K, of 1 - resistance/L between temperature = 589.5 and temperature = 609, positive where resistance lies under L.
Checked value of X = -3.22 K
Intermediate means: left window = 4.33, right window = 4.48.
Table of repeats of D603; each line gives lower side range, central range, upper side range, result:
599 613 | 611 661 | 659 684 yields 1.5 K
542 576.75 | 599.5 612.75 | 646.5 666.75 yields -2.1 K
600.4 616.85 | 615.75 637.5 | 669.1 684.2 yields 0.8 K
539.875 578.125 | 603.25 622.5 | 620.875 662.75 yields -2.0 K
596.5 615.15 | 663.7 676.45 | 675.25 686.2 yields 1.1 K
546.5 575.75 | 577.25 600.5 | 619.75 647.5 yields -0.3 K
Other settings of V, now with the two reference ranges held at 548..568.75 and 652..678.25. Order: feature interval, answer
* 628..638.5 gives -0.2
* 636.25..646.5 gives -0.7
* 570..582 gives 0.8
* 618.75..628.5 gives -0.8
